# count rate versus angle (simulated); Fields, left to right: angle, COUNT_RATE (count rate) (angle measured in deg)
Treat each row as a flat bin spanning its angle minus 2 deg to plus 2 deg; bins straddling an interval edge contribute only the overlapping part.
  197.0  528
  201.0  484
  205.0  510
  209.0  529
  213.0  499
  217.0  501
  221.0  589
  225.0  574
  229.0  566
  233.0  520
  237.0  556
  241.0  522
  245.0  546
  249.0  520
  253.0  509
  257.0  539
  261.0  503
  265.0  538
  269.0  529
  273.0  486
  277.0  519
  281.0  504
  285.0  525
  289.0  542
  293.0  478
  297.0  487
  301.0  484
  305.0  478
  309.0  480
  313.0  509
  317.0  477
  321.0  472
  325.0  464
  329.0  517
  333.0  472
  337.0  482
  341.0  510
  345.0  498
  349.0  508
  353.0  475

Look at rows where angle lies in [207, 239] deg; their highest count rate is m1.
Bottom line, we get 589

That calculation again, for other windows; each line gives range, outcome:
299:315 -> 509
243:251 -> 546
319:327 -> 472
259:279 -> 538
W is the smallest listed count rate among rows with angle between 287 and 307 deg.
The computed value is 478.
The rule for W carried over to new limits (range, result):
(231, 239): 520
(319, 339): 464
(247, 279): 486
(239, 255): 509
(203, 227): 499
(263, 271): 529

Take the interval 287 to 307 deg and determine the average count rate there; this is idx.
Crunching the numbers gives 494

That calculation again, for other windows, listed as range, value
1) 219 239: 561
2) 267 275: 508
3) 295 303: 486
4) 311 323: 486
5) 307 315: 494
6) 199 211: 508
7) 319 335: 481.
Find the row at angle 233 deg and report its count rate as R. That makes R 520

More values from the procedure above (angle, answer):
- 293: 478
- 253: 509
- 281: 504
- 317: 477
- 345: 498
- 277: 519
